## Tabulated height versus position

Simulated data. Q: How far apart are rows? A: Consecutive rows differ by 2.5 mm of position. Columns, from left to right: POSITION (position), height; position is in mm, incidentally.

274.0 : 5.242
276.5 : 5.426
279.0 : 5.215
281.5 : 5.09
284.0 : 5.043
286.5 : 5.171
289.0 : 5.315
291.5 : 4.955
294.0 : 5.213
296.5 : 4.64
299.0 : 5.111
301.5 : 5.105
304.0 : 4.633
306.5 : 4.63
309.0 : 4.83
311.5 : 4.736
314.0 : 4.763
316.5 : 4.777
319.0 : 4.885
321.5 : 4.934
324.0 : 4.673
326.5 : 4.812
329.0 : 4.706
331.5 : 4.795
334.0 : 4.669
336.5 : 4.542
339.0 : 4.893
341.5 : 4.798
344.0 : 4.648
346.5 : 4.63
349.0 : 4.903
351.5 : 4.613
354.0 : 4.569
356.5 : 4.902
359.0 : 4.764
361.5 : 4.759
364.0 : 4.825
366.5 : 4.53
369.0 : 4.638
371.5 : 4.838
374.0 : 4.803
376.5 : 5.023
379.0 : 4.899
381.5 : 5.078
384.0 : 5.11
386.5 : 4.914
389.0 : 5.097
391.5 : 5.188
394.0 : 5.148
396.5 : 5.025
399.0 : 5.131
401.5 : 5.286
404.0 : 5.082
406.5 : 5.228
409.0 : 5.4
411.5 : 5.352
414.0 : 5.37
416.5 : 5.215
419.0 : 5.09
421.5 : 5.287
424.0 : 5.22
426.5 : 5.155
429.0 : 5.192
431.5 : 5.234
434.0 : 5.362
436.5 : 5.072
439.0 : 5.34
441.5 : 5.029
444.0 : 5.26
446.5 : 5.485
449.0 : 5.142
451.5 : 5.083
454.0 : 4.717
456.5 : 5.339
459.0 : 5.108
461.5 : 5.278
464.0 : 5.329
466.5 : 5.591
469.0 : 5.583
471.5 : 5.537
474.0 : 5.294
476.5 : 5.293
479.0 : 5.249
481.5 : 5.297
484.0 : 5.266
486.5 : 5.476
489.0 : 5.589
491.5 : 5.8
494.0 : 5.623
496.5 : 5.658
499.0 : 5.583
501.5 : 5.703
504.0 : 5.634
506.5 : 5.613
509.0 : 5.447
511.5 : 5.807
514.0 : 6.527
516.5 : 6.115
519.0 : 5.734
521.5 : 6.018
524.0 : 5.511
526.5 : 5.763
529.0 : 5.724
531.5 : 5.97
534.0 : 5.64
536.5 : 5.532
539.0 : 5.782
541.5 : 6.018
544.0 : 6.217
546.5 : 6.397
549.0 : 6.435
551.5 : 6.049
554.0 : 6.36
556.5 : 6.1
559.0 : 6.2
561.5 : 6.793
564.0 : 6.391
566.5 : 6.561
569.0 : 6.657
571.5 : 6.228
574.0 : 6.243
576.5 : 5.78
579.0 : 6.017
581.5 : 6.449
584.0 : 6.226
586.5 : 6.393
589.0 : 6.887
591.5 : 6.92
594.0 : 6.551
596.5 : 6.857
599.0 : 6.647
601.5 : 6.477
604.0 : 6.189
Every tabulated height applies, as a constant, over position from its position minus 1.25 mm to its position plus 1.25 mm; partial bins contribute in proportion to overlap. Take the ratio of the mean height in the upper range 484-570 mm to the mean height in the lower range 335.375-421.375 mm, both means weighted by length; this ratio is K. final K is 1.20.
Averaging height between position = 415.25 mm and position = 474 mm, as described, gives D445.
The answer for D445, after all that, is 5.25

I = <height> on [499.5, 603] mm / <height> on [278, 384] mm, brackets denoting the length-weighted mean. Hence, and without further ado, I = 1.27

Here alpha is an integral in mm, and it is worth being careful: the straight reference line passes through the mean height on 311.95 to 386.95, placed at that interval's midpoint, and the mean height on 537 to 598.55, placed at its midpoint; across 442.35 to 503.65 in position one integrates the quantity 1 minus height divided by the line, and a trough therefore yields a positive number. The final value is 3.1 mm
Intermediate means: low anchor 4.79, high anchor 6.35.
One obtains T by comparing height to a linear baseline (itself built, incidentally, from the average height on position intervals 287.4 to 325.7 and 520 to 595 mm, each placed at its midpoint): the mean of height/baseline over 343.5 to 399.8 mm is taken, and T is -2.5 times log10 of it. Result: 0.08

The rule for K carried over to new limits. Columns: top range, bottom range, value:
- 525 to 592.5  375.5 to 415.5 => 1.21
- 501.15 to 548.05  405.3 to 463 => 1.12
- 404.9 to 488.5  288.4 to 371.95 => 1.10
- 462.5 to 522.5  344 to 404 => 1.15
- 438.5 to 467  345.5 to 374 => 1.10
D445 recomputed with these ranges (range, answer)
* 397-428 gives 5.23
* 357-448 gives 5.09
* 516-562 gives 6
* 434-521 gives 5.46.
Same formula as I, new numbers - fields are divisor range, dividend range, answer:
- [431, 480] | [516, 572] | 1.16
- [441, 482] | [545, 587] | 1.20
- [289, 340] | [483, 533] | 1.19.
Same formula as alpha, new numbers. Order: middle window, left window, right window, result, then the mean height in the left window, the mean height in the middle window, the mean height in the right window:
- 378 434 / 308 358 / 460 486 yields -1.1 mm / 4.75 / 5.17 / 5.37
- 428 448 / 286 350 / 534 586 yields 1.0 mm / 4.83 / 5.25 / 6.21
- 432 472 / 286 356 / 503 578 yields 2.1 mm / 4.82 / 5.26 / 6.04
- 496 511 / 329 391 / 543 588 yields 0.6 mm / 4.8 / 5.61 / 6.31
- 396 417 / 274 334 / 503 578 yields 0.7 mm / 4.93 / 5.24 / 6.04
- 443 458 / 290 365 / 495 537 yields 0.7 mm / 4.79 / 5.17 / 5.77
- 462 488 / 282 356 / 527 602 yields 1.6 mm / 4.83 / 5.39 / 6.28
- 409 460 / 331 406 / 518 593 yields 1.2 mm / 4.87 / 5.21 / 6.17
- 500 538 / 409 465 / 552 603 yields 0.9 mm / 5.22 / 5.78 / 6.43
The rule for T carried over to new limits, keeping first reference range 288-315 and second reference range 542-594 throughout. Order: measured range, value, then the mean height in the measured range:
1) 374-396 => 0.066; 5.04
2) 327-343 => 0.077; 4.74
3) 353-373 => 0.111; 4.73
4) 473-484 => 0.115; 5.28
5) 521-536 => 0.073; 5.75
